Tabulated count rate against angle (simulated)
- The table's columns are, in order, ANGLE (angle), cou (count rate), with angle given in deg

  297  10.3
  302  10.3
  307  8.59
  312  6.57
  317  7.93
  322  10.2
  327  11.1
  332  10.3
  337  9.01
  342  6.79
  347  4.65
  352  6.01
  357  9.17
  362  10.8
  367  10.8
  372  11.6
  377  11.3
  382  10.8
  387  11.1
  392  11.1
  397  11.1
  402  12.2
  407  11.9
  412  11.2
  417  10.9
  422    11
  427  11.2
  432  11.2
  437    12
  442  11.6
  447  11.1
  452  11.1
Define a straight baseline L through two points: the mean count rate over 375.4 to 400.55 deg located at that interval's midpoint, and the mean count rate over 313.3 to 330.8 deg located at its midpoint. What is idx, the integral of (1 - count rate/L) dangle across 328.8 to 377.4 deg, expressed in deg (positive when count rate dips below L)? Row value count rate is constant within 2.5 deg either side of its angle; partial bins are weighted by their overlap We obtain 6.4 deg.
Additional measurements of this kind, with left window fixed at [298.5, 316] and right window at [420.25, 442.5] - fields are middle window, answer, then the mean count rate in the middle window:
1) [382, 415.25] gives -2.29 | 11.4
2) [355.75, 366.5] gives -0.49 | 10.2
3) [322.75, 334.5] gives -2.08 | 10.6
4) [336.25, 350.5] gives 4.36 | 6.49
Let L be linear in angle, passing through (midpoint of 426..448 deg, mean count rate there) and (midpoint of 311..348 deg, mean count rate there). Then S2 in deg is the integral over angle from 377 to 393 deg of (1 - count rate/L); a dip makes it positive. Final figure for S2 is -1.6 deg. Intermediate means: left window 8.54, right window 11.5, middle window 11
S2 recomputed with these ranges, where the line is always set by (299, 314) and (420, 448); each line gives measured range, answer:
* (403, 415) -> -0.87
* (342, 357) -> 5.25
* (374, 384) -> -0.90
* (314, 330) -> -1.25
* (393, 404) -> -0.98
